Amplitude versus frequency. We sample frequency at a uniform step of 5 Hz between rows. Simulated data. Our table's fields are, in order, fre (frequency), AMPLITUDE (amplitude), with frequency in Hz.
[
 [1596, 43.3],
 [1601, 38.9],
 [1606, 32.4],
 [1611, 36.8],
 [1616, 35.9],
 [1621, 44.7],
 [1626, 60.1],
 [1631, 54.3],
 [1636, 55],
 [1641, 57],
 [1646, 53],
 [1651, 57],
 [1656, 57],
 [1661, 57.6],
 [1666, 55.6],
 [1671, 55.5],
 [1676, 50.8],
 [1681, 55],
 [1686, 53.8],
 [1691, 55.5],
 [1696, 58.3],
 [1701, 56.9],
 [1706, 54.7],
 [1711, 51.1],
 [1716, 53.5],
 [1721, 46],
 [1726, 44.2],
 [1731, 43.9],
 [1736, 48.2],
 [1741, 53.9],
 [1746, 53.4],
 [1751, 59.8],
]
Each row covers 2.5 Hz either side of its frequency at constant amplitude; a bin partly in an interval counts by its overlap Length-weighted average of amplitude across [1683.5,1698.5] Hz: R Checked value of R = 55.9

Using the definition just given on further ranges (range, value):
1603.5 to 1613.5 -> 34.6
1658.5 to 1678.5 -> 54.9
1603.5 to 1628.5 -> 42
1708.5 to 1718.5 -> 52.3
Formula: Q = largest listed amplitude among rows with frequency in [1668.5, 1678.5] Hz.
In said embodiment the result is 55.5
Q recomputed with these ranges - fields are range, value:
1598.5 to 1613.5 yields 38.9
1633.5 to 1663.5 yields 57.6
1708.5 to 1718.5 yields 53.5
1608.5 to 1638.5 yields 60.1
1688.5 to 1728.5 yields 58.3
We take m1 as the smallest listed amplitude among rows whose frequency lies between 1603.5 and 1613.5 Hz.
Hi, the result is 32.4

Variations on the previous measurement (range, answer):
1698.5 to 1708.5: 54.7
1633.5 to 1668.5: 53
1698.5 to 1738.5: 43.9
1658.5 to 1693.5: 50.8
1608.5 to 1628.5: 35.9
